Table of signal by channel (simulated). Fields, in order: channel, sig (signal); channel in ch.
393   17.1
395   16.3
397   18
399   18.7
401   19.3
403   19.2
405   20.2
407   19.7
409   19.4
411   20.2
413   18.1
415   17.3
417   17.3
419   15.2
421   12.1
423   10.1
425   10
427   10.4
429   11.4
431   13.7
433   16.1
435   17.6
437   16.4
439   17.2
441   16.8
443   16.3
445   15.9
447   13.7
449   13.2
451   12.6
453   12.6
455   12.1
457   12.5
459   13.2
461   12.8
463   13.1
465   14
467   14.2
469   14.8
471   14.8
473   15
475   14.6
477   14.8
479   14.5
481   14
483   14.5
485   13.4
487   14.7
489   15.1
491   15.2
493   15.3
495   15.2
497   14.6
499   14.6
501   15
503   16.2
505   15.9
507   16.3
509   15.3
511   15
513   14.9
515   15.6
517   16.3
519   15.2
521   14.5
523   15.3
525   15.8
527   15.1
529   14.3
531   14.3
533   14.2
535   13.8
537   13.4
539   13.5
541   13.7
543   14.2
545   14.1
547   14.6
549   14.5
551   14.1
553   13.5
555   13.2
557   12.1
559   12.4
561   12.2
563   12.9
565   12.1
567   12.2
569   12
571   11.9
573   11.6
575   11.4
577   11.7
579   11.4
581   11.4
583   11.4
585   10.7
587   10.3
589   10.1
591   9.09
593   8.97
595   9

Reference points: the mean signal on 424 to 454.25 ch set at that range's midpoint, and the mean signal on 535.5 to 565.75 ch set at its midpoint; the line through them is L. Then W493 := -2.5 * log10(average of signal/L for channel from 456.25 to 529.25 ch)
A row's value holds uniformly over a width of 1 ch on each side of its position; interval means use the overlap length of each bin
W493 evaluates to -0.07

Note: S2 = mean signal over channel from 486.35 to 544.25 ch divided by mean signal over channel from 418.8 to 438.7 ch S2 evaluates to 1.12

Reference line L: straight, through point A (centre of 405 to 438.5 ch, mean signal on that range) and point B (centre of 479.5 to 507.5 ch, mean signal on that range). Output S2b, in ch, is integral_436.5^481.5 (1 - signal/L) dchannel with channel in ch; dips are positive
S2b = 2.8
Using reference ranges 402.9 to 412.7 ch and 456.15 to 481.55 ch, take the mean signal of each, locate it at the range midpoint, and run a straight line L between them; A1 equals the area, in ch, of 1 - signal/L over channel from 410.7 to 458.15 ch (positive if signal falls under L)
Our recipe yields 7.6 ch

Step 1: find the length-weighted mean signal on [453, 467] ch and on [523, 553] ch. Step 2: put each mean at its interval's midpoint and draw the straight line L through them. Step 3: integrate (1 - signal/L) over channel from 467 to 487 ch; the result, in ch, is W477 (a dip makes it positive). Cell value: -1.81 ch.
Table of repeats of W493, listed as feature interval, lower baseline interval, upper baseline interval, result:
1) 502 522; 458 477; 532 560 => -0.124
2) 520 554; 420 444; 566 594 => -0.200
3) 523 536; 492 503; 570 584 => -0.076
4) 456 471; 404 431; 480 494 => 0.097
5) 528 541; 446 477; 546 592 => -0.112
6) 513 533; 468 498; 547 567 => -0.097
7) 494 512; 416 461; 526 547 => -0.098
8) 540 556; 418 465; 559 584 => -0.148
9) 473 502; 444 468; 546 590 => -0.133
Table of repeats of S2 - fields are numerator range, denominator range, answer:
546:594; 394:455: 0.75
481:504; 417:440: 1.08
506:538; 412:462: 1.05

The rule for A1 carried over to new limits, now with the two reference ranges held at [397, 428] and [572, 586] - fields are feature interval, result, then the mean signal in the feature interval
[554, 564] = -0.47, 12.6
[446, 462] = 2.53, 12.8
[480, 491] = -0.12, 14.4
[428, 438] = 0.53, 15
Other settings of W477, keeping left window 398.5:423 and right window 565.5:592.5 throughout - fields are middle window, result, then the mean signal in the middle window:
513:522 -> -1.19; 15.3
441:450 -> 0.75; 15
